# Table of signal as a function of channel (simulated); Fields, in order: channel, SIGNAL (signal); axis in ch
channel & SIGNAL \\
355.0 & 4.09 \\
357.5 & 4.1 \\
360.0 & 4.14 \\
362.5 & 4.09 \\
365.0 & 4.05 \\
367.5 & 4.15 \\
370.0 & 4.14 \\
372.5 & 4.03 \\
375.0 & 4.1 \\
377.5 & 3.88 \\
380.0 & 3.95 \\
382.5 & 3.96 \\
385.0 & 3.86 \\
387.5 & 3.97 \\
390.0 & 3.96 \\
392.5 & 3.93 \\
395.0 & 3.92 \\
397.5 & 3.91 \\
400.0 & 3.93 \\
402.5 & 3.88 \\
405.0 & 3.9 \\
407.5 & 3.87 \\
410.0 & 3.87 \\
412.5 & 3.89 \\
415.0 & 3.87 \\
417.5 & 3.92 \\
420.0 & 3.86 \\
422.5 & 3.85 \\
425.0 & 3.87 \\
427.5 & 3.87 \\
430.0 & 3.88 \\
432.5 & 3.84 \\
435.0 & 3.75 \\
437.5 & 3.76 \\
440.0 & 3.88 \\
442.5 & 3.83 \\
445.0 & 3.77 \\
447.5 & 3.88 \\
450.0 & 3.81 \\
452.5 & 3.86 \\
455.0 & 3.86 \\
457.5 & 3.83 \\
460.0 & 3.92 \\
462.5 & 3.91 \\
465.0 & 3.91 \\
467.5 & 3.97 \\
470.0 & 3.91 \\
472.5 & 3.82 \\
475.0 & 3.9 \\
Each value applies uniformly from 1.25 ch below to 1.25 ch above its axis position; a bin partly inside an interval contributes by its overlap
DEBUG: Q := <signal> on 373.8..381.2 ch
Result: 3.98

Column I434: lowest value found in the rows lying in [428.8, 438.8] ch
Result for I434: 3.75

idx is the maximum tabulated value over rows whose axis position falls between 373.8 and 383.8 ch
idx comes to 4.1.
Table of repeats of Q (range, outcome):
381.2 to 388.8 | 3.93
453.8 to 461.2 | 3.87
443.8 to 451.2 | 3.82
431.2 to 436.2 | 3.8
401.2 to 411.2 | 3.88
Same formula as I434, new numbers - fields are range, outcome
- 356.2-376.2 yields 4.03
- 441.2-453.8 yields 3.77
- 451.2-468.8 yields 3.83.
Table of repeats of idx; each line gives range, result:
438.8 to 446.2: 3.88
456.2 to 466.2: 3.92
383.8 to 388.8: 3.97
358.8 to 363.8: 4.14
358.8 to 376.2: 4.15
